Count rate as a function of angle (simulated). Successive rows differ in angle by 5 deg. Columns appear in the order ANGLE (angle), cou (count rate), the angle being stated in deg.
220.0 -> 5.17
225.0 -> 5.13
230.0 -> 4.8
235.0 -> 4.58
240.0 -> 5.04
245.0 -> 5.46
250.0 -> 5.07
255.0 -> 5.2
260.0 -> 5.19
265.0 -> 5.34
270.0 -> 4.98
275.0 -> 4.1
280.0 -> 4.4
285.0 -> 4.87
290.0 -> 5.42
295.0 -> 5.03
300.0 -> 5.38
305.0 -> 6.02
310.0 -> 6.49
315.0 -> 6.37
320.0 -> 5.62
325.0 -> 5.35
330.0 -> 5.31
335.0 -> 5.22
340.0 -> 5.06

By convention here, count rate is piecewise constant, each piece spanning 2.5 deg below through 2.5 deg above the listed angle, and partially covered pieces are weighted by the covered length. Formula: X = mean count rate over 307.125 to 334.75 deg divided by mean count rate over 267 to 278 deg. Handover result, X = 1.3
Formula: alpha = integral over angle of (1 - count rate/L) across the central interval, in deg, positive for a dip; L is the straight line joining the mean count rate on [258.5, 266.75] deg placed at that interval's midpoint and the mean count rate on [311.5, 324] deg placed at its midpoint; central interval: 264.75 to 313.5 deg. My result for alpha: 3.4 deg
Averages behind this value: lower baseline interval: 5.27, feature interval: 5.22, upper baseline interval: 5.96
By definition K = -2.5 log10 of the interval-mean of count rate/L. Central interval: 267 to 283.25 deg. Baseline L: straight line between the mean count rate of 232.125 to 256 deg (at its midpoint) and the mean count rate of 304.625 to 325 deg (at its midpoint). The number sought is 0.206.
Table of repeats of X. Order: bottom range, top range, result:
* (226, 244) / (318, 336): 1.10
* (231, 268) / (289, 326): 1.12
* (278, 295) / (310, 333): 1.16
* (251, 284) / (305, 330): 1.21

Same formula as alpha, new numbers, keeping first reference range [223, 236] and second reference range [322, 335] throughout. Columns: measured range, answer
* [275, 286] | 1.33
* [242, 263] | -1.12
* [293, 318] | -3.14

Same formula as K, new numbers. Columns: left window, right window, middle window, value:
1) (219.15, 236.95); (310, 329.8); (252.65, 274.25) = 0.035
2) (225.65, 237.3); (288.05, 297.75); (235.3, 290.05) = 0.004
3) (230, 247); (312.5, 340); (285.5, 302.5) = 0.020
